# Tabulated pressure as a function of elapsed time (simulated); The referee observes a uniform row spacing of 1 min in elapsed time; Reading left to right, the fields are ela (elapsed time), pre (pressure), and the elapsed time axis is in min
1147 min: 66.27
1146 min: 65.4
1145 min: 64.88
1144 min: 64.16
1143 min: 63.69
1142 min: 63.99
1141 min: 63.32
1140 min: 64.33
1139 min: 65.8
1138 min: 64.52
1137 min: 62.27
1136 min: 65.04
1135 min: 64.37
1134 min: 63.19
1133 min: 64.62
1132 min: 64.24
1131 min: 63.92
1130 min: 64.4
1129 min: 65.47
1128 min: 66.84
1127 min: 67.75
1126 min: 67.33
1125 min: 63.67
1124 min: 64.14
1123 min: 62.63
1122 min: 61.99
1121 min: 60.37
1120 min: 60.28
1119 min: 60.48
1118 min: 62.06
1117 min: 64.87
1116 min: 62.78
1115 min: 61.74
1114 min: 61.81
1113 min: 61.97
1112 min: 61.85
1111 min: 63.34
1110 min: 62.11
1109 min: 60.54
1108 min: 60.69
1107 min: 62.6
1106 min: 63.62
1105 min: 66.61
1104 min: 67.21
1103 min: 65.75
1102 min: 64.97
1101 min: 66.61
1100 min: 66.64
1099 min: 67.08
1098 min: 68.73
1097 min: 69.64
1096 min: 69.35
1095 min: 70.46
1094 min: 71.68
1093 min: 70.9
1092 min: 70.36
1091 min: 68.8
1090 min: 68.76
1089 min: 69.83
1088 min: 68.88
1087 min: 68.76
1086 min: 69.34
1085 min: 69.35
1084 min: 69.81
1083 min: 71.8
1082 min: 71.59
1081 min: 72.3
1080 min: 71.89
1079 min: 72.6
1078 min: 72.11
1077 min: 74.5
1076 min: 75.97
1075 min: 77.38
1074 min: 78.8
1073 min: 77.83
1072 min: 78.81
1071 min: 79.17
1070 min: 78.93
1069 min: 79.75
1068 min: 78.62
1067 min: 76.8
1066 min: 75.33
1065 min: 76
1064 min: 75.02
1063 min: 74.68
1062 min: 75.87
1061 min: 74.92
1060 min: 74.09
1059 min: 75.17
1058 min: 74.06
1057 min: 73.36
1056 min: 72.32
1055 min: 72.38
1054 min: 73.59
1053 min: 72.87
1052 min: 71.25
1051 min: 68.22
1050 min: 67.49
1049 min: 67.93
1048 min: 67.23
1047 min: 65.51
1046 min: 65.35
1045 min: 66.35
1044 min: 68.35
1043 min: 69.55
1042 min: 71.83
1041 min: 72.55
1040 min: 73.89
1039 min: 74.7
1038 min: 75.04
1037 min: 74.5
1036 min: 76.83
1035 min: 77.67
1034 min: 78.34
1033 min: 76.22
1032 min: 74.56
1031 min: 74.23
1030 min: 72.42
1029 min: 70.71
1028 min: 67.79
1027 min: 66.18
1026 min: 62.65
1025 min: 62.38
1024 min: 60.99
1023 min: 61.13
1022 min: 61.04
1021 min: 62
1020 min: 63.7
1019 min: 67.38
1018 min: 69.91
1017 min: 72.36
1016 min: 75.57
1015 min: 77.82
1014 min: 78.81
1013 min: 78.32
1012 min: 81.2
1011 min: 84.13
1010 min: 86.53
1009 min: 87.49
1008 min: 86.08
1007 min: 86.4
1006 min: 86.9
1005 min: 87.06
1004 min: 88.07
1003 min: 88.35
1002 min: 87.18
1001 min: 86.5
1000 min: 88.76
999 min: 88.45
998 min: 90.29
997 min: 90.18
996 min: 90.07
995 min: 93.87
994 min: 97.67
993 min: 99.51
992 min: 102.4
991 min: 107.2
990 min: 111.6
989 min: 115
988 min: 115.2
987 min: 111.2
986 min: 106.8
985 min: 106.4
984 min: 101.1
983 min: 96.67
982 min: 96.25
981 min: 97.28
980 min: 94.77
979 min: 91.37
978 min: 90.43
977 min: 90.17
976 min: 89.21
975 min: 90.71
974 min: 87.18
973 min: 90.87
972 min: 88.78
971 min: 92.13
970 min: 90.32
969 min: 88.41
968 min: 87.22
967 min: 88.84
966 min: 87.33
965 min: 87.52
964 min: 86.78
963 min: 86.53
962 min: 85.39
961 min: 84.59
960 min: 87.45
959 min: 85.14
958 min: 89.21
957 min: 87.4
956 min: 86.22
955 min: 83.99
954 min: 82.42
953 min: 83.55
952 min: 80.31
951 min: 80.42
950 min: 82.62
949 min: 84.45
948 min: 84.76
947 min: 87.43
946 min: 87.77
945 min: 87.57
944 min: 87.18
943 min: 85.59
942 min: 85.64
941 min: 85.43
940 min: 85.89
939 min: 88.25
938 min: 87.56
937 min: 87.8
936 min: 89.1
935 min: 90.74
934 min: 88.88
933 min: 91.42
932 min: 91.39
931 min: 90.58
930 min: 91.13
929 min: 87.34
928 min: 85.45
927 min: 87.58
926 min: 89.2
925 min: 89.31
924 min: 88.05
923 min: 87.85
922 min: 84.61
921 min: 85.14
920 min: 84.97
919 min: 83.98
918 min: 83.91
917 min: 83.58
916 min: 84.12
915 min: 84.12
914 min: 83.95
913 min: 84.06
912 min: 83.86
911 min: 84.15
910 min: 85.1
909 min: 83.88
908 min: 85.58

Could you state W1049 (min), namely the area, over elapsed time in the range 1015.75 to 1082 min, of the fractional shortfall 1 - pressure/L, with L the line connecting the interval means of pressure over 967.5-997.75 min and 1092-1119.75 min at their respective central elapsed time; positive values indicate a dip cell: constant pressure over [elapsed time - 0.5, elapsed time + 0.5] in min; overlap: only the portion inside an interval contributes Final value 6.0 min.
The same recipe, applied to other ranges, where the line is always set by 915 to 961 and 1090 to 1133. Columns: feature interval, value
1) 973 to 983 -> -1.3 min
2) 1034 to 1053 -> 0.6 min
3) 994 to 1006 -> -1.6 min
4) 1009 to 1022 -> 0.4 min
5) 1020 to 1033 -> 1.5 min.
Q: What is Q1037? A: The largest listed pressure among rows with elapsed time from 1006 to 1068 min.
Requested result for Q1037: 87.49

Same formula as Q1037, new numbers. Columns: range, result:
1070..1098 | 79.17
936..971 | 92.13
